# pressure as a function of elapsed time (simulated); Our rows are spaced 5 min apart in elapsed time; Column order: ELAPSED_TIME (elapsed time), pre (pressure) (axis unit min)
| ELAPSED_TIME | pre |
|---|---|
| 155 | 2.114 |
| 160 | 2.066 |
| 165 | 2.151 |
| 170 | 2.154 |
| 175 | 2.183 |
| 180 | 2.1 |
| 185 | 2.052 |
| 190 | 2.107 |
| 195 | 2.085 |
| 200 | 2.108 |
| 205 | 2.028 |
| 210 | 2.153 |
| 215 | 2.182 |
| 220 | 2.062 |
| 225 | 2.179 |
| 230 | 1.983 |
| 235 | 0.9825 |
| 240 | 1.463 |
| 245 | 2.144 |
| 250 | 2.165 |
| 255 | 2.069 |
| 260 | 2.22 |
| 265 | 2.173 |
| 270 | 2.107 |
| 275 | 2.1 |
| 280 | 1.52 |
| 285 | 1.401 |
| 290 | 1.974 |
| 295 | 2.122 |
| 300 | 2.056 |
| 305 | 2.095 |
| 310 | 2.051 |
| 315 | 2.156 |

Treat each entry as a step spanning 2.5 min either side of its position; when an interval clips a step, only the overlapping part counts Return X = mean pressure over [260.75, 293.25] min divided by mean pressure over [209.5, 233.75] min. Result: 0.93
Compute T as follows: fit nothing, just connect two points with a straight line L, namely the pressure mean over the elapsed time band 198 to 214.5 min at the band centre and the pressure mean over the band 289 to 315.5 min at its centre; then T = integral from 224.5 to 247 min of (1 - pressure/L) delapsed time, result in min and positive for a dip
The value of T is 4.22 min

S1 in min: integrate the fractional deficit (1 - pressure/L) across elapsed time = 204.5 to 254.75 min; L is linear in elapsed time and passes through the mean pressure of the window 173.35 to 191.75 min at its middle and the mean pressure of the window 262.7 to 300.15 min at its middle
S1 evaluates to 2.1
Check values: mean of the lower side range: 2.11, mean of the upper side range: 1.92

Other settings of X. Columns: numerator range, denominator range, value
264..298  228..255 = 1.07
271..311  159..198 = 0.91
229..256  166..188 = 0.84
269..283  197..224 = 0.89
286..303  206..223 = 0.94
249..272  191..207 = 1.03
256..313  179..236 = 0.98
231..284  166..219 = 0.89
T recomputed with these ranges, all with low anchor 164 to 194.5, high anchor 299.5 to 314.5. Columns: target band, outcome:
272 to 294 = 3.22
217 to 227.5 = -0.08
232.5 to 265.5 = 3.58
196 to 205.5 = 0.16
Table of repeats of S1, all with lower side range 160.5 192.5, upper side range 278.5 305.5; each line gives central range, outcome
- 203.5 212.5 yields -0.2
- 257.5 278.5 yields -2.3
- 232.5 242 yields 3.7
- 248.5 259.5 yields -1.1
